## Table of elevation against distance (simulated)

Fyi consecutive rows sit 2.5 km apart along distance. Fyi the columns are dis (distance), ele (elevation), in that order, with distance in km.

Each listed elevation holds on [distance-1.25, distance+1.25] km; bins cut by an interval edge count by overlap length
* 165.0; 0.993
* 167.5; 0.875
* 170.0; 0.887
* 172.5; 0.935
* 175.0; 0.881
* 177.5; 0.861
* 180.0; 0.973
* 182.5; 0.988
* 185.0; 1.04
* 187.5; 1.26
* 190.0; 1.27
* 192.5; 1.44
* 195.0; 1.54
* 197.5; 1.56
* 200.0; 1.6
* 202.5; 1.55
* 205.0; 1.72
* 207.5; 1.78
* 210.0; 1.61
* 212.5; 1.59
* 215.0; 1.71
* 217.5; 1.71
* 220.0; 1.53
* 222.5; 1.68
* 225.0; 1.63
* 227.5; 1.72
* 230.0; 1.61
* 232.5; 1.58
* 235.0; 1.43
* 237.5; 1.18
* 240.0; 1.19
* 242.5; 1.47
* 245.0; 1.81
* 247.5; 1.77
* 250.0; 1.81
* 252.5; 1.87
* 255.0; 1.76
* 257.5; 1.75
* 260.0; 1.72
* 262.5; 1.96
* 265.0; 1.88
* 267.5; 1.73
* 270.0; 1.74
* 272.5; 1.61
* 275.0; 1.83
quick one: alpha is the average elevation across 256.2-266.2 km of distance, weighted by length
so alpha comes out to 1.83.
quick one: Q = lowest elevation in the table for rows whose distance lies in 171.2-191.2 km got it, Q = 0.861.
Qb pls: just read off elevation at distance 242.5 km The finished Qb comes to 1.47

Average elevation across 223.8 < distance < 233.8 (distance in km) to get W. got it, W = 1.63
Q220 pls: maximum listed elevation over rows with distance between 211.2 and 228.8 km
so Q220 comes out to 1.72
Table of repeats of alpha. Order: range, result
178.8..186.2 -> 1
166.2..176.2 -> 0.895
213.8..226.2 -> 1.65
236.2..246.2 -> 1.41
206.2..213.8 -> 1.66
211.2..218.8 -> 1.67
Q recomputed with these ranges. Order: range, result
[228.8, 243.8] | 1.18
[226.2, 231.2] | 1.61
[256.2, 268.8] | 1.72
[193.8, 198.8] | 1.54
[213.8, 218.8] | 1.71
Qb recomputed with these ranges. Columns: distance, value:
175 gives 0.881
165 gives 0.993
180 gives 0.973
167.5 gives 0.875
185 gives 1.04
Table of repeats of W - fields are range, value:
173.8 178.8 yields 0.872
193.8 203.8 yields 1.56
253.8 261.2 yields 1.74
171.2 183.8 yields 0.928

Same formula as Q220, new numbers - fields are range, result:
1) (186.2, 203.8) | 1.6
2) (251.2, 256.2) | 1.87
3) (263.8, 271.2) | 1.88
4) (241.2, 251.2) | 1.81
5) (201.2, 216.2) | 1.78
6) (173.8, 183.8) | 0.988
